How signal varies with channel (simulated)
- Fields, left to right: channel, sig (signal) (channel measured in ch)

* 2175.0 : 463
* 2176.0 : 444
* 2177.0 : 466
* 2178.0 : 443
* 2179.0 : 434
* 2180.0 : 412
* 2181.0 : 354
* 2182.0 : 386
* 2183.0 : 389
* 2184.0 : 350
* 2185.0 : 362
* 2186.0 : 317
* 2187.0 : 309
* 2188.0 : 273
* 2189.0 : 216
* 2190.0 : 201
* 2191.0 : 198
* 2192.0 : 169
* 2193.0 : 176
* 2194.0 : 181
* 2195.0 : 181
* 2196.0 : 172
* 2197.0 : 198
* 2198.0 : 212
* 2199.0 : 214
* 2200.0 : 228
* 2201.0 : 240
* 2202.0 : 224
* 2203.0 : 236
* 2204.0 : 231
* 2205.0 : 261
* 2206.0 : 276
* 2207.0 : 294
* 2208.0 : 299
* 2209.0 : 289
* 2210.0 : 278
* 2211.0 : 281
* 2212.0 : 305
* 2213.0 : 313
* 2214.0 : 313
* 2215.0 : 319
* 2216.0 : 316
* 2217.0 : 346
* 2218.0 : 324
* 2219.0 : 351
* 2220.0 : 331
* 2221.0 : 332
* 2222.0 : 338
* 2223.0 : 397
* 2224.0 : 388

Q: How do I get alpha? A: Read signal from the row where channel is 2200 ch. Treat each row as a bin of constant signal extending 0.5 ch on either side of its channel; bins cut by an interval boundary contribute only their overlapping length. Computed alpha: 228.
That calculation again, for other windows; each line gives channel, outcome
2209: 289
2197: 198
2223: 397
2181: 354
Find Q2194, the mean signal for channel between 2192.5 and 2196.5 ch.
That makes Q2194 178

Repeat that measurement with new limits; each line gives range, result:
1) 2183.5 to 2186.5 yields 343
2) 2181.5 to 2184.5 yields 375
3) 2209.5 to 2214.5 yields 298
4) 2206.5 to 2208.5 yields 296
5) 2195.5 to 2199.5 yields 199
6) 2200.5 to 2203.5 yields 233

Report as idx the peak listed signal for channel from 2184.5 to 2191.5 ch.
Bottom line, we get 362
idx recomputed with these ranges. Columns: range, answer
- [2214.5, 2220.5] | 351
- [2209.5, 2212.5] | 305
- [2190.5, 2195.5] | 198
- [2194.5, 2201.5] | 240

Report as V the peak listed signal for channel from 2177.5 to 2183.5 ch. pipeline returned 443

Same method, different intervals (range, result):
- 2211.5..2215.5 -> 319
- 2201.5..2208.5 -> 299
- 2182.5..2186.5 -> 389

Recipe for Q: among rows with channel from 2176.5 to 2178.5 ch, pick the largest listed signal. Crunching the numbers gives 466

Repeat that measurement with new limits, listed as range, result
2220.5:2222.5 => 338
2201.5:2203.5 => 236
